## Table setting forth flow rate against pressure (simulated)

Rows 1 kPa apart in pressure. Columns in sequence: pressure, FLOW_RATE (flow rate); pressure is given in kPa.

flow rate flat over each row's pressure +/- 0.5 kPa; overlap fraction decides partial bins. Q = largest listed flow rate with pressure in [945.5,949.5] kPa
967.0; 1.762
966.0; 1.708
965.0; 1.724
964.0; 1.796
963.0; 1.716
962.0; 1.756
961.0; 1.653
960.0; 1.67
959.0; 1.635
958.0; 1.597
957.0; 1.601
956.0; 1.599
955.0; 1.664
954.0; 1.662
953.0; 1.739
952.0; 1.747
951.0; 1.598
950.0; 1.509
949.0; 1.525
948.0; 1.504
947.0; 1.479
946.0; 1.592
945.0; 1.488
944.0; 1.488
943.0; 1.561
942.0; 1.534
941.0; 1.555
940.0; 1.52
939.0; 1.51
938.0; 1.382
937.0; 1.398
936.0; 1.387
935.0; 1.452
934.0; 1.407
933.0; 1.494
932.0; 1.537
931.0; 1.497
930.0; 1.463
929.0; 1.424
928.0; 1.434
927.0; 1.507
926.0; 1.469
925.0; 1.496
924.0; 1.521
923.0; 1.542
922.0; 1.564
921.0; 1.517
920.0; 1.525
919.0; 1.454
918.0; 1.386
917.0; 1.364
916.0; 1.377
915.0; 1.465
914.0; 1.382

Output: 1.592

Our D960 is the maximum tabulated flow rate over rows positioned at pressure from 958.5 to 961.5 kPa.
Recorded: 1.67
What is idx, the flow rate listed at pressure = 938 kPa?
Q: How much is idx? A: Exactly 1.382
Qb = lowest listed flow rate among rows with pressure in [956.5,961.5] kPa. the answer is 1.597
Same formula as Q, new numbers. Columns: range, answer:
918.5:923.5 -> 1.564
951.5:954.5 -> 1.747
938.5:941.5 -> 1.555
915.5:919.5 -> 1.454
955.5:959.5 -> 1.635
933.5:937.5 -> 1.452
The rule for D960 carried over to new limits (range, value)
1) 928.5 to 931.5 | 1.497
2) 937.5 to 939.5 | 1.51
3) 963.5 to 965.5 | 1.796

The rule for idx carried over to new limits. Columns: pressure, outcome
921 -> 1.517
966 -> 1.708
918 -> 1.386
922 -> 1.564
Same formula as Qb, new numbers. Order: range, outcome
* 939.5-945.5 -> 1.488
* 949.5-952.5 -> 1.509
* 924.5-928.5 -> 1.434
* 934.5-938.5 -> 1.382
